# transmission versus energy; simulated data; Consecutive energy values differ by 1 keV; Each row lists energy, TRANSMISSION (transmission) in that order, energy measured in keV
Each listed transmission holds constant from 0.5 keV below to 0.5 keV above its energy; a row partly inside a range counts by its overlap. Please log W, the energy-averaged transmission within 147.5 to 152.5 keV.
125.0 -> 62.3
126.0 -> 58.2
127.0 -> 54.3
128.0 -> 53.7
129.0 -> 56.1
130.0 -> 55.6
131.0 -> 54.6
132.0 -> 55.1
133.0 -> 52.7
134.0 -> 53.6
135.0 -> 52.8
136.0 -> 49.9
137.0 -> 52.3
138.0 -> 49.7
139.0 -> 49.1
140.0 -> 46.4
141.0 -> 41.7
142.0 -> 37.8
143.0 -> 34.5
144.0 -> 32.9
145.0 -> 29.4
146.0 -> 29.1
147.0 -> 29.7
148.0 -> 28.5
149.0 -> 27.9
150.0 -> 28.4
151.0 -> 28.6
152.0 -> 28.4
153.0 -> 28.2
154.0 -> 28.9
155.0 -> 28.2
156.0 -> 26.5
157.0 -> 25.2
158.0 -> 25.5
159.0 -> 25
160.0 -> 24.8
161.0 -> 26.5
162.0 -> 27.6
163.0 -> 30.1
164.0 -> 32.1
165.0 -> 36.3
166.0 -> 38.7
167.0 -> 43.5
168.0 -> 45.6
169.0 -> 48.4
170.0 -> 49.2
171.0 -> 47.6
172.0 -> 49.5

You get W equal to 28.4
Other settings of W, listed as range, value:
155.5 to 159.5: 25.6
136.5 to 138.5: 51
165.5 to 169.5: 44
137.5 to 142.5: 44.9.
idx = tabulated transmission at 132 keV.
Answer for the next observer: 55.1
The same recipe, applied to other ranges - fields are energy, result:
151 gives 28.6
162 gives 27.6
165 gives 36.3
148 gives 28.5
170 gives 49.2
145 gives 29.4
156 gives 26.5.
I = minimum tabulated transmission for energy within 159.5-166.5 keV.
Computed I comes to 24.8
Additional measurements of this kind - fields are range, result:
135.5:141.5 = 41.7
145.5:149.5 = 27.9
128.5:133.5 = 52.7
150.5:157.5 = 25.2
